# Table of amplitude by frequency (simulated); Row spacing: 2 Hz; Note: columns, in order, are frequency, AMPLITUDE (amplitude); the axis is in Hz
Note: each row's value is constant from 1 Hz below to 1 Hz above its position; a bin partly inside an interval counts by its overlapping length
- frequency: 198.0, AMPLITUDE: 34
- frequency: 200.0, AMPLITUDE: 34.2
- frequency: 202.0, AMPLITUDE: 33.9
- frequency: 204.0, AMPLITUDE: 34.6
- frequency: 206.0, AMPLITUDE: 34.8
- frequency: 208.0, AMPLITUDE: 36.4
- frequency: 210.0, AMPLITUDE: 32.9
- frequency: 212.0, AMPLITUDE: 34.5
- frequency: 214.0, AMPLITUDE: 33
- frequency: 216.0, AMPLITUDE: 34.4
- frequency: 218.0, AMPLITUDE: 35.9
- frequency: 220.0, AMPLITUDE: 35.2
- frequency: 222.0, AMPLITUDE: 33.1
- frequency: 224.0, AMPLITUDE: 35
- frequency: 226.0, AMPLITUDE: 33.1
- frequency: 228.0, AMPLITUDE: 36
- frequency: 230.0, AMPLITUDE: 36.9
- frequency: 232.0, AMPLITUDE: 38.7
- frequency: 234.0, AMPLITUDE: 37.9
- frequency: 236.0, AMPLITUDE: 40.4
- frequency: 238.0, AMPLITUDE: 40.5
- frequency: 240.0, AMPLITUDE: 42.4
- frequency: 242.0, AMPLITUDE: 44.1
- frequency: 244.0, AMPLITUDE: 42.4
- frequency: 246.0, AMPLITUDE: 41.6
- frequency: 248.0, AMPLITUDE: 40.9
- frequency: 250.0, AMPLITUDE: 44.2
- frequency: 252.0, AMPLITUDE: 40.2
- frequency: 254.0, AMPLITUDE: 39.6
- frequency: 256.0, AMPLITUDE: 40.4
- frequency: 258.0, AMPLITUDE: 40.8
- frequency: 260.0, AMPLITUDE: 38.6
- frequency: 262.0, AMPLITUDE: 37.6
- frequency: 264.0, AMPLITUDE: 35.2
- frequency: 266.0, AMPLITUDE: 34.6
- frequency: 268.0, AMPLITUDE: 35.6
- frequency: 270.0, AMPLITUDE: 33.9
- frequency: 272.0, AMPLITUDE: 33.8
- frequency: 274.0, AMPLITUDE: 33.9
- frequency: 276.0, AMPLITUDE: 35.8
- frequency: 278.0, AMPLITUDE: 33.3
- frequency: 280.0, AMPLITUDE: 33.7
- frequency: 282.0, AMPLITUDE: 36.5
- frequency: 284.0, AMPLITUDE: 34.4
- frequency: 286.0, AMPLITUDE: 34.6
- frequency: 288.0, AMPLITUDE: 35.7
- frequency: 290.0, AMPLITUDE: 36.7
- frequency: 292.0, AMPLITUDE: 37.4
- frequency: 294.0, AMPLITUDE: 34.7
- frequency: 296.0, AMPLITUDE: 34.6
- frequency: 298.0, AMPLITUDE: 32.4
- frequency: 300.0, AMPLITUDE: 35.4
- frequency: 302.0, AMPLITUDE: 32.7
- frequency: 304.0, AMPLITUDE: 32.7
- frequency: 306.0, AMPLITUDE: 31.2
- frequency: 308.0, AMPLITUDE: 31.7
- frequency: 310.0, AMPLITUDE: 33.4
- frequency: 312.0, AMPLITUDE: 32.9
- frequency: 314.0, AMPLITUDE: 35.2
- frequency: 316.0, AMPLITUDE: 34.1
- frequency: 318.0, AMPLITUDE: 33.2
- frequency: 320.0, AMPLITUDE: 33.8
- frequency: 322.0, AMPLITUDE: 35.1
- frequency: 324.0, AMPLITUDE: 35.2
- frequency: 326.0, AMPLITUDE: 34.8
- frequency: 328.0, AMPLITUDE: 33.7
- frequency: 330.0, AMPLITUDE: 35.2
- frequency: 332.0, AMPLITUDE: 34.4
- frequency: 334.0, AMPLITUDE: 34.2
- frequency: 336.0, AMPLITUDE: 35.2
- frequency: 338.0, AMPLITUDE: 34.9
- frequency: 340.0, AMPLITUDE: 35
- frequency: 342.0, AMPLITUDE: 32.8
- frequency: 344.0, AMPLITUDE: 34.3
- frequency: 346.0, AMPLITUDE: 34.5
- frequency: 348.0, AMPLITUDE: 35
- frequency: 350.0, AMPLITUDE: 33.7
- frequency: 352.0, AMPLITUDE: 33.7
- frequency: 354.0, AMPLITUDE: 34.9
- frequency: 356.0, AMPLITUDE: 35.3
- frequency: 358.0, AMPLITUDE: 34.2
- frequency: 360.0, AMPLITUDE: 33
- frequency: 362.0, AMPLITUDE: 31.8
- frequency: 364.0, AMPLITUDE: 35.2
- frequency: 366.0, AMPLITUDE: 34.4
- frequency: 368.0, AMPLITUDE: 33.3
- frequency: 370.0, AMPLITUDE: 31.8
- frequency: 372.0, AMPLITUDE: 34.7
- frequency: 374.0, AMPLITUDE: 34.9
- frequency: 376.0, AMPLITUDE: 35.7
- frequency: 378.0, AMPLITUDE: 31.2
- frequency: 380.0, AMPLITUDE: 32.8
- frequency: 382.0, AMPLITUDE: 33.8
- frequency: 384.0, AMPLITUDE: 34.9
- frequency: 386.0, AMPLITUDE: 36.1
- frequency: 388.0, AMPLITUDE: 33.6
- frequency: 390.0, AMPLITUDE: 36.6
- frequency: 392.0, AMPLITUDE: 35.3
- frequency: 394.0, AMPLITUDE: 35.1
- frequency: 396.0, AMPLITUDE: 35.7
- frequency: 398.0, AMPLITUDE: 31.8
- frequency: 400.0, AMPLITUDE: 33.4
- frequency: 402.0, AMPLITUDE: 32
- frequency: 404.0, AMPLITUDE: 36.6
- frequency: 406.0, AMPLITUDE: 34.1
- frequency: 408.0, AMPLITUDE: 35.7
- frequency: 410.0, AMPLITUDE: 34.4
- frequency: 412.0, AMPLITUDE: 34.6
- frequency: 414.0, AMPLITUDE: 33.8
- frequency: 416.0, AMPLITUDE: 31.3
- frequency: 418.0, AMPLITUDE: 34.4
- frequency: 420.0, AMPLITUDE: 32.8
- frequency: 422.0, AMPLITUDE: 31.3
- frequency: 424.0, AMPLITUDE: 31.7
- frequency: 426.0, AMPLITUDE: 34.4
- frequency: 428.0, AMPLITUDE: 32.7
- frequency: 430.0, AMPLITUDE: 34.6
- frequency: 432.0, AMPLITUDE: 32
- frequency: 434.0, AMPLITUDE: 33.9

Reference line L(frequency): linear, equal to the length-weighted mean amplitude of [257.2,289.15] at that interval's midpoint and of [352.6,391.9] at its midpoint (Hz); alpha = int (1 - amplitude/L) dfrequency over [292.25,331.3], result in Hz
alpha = 1.2 Hz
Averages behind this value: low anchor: 35.5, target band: 33.9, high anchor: 34.1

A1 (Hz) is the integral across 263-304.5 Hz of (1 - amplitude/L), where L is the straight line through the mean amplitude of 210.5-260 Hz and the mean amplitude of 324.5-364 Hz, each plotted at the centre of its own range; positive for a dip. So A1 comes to 2.1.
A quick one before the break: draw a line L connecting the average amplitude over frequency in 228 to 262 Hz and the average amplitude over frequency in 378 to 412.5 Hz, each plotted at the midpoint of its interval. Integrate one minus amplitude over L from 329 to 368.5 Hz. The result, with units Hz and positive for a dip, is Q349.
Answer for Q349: 2.2 Hz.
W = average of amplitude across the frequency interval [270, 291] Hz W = 34.8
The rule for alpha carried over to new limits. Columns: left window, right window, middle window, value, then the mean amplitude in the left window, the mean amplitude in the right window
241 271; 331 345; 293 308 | 1.4 Hz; 39.3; 34.4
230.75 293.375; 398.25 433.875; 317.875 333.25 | 0.7 Hz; 37.9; 33.5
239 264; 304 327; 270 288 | 1.5 Hz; 40.8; 33.6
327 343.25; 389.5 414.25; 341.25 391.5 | 0.5 Hz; 34.4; 34.5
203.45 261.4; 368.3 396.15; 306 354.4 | 2.0 Hz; 37.9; 34.4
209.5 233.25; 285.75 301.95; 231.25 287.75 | -4.8 Hz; 35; 35.1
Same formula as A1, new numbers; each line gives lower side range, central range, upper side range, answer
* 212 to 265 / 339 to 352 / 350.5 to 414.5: 0.40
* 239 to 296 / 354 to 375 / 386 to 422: 0.74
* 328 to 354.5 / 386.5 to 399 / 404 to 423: -0.29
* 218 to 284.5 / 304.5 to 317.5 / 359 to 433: 1.07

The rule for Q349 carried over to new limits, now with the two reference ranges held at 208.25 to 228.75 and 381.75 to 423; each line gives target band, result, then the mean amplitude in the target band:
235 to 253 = -3.9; 41.9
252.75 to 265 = -1.6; 38.7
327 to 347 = -0.1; 34.4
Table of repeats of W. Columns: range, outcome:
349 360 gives 34.2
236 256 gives 41.6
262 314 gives 34.4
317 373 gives 34.2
